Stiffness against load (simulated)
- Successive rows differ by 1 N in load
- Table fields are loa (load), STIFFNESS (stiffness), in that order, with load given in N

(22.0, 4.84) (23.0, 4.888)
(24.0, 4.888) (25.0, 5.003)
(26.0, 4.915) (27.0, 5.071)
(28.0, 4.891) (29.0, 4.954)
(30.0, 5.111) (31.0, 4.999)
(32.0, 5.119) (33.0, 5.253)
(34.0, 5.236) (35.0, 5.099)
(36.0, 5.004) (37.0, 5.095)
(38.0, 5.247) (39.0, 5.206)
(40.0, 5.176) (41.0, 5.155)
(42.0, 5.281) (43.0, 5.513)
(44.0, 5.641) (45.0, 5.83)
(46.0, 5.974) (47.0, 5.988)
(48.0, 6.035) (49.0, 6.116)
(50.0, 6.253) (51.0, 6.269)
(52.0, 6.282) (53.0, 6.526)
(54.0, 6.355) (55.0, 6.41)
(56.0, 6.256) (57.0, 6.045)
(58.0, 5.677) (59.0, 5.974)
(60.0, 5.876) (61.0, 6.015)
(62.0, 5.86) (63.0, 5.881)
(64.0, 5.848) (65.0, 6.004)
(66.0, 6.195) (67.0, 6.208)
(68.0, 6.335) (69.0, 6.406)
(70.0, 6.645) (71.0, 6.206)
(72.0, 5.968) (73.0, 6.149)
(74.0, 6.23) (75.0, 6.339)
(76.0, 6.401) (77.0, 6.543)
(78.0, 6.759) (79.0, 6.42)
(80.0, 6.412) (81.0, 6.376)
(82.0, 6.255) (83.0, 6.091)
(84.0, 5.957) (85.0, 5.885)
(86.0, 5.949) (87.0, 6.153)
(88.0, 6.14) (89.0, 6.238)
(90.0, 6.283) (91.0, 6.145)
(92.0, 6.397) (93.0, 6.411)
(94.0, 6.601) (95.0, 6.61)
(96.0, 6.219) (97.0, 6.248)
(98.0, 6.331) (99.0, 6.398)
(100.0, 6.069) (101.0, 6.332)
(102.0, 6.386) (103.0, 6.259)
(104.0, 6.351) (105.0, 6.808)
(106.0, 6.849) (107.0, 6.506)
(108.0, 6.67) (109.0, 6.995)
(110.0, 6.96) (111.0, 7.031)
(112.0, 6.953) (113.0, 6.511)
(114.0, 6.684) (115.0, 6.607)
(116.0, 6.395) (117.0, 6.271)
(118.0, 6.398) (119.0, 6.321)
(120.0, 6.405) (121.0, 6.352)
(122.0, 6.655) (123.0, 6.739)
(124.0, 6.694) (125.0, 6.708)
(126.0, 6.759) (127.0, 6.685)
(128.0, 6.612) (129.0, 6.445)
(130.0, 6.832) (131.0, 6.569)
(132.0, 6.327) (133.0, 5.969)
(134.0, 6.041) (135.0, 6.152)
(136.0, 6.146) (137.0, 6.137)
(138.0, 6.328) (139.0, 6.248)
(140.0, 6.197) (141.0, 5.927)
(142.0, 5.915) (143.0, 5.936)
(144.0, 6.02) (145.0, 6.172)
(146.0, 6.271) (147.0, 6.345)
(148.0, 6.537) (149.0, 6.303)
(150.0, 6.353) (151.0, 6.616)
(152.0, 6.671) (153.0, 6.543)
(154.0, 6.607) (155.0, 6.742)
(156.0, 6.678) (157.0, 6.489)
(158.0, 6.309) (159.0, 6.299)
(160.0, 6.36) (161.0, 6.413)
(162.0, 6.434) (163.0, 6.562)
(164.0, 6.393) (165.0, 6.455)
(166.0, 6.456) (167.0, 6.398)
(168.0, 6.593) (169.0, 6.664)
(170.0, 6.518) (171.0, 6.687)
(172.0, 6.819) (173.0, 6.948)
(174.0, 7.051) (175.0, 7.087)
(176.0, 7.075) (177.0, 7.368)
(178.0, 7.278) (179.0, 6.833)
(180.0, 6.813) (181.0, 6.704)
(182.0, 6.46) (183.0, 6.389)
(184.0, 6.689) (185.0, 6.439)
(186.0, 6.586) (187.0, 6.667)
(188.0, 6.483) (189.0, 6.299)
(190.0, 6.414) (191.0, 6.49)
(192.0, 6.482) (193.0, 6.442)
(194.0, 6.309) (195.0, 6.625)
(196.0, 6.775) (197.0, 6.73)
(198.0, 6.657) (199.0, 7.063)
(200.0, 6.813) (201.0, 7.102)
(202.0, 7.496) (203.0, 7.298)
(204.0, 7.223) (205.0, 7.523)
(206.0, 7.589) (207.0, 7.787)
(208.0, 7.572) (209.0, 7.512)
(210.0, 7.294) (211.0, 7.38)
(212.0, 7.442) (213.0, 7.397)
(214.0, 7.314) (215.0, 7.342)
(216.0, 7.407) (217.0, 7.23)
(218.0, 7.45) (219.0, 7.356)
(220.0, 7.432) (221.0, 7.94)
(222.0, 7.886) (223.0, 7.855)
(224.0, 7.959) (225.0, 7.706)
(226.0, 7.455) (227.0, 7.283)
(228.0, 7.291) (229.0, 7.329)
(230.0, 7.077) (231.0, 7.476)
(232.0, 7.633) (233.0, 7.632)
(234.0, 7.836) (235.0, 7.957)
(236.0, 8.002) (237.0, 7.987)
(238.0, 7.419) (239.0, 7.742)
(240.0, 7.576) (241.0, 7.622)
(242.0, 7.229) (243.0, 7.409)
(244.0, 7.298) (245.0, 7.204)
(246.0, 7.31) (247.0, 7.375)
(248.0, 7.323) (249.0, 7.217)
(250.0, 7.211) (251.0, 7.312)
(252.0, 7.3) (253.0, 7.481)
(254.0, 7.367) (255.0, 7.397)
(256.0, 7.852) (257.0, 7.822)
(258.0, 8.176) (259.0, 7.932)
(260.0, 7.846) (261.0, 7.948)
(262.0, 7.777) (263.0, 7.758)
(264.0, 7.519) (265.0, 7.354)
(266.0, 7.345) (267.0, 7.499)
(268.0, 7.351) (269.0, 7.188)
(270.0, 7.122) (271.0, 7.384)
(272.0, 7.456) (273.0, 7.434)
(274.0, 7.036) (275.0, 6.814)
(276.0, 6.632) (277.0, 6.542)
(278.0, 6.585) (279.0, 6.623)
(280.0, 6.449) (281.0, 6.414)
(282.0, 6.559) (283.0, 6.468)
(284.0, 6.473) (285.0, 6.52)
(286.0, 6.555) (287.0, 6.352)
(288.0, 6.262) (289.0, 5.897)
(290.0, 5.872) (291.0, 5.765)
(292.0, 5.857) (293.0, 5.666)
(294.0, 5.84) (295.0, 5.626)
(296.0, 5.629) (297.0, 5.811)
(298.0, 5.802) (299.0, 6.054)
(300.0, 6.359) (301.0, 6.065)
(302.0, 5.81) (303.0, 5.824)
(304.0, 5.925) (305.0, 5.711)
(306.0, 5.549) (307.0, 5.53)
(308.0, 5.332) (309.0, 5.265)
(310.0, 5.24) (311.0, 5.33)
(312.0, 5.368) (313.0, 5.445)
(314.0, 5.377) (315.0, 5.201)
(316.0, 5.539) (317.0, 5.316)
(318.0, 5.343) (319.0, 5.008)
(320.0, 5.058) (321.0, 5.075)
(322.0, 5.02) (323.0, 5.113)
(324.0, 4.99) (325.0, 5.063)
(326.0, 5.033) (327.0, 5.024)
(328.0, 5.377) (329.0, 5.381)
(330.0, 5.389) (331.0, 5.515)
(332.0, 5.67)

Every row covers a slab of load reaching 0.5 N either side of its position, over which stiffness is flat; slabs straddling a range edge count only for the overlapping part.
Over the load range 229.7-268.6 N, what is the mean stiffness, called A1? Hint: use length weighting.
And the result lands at 7.55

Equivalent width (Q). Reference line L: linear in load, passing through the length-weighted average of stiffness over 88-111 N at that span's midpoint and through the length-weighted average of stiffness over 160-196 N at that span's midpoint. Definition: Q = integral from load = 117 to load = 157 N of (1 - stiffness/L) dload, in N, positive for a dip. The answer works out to 0.9 N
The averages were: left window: 6.46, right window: 6.64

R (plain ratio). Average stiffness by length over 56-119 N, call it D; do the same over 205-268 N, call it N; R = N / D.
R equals 1.19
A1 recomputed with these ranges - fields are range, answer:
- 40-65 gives 5.95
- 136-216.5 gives 6.71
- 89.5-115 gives 6.52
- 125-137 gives 6.41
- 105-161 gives 6.46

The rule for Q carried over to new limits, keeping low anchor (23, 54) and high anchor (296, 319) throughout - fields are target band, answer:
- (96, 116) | -4.0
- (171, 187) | -3.8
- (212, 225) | -4.7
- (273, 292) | -3.0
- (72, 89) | -2.4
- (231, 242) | -4.3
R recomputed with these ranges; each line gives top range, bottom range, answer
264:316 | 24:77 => 1.08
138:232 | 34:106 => 1.13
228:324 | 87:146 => 1.04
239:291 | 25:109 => 1.19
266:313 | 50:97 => 1.00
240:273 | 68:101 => 1.19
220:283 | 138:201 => 1.13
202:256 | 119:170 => 1.17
